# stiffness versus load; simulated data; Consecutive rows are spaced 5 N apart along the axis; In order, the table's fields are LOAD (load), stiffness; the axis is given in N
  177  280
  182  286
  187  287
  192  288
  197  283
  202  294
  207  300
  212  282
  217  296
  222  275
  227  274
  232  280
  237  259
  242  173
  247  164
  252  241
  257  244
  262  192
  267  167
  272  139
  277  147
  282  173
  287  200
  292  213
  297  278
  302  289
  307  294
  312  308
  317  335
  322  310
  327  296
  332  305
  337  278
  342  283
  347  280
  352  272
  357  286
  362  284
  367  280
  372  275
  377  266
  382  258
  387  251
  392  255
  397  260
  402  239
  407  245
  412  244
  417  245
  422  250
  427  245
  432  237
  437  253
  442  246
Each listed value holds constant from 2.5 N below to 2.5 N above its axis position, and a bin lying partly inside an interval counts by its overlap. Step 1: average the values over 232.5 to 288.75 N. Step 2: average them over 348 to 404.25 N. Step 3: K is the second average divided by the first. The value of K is 1.37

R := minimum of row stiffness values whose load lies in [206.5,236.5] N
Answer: 274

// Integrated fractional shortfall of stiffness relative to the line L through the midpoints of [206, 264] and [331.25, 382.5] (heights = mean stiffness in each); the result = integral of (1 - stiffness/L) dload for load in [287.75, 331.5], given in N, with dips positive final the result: -3.4 N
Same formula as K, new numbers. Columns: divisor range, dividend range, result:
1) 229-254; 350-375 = 1.25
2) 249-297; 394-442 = 1.26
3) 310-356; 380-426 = 0.84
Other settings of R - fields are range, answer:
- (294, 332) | 278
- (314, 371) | 272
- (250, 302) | 139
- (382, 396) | 251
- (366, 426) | 239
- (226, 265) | 164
